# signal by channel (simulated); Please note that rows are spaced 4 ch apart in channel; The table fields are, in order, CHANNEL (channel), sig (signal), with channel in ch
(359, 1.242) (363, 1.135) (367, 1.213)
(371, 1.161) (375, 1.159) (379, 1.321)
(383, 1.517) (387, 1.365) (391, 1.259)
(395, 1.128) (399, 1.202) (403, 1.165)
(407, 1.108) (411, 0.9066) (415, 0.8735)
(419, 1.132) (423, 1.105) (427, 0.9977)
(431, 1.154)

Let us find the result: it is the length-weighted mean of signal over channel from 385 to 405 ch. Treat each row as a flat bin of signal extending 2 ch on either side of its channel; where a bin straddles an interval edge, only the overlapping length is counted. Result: 1.22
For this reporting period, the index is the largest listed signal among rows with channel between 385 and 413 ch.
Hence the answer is 1.365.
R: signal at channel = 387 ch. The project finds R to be 1.365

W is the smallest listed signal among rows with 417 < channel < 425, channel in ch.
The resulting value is 1.105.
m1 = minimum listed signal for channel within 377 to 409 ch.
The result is 1.108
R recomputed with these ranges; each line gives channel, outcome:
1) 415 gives 0.8735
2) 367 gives 1.213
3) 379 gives 1.321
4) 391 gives 1.259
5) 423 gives 1.105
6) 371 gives 1.161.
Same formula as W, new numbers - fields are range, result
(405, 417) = 0.8735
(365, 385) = 1.159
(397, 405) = 1.165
